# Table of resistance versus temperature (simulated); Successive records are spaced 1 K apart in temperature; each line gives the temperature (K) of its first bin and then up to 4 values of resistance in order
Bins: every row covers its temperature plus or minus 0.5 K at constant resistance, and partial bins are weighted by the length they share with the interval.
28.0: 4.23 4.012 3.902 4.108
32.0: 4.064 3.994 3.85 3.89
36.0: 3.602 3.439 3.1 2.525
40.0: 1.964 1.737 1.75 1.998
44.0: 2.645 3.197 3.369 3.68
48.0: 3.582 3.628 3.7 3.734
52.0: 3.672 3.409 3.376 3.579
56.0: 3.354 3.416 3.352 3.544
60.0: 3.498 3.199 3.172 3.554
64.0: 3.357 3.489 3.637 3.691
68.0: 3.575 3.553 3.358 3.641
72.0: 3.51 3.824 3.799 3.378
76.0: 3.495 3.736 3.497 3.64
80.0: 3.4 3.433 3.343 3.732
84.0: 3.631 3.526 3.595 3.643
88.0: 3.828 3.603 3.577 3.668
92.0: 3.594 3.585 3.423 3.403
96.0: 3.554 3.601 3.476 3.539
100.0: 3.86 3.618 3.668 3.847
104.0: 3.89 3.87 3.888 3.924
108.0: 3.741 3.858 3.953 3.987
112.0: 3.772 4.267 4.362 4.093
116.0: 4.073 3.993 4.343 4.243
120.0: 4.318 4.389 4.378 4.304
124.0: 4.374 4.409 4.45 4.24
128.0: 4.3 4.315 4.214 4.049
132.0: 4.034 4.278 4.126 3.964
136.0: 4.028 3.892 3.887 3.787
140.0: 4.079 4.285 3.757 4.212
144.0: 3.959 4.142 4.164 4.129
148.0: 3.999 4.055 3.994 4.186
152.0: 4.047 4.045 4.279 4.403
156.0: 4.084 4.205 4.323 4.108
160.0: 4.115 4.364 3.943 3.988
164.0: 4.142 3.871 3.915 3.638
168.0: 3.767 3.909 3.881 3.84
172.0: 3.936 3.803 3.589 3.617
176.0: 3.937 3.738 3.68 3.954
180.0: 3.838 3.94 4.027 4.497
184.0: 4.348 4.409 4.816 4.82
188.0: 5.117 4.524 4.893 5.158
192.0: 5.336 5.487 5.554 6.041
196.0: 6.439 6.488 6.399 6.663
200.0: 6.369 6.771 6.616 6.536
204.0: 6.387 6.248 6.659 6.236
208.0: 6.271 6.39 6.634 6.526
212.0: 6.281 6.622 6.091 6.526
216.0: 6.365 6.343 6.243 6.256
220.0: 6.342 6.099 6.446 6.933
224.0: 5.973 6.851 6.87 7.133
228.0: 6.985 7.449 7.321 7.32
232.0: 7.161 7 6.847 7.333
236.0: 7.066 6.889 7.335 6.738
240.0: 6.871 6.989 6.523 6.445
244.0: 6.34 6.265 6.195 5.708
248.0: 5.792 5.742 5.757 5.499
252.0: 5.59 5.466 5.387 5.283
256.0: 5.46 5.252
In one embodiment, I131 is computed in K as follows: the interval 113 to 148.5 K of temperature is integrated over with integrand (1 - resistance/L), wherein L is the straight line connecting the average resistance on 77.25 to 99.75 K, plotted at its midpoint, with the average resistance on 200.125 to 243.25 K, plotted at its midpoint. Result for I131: 2.9 K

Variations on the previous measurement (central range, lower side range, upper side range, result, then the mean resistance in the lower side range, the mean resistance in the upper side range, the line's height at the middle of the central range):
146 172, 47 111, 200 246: 6.1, 3.59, 6.65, 5.29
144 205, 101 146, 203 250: 8.6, 4.09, 6.58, 5.32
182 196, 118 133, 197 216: 2.3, 4.29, 6.46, 5.99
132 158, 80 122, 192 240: 4.1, 3.8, 6.58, 4.86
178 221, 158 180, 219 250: -4.2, 3.9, 6.68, 5.19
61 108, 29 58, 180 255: 4.4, 3.31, 6.14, 3.98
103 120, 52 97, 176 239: 0.8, 3.53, 6.02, 4.22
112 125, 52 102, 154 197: -1.2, 3.54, 4.36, 3.88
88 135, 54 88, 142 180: -2.9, 3.52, 3.99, 3.73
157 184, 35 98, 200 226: 7.8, 3.39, 6.43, 5.55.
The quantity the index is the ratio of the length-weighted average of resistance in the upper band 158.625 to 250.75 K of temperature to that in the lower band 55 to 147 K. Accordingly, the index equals 1.48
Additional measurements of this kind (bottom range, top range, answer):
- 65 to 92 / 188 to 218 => 1.71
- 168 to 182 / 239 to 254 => 1.59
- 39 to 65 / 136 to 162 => 1.29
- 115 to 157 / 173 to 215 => 1.30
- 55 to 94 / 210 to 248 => 1.88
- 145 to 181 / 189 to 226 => 1.57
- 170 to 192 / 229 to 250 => 1.58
